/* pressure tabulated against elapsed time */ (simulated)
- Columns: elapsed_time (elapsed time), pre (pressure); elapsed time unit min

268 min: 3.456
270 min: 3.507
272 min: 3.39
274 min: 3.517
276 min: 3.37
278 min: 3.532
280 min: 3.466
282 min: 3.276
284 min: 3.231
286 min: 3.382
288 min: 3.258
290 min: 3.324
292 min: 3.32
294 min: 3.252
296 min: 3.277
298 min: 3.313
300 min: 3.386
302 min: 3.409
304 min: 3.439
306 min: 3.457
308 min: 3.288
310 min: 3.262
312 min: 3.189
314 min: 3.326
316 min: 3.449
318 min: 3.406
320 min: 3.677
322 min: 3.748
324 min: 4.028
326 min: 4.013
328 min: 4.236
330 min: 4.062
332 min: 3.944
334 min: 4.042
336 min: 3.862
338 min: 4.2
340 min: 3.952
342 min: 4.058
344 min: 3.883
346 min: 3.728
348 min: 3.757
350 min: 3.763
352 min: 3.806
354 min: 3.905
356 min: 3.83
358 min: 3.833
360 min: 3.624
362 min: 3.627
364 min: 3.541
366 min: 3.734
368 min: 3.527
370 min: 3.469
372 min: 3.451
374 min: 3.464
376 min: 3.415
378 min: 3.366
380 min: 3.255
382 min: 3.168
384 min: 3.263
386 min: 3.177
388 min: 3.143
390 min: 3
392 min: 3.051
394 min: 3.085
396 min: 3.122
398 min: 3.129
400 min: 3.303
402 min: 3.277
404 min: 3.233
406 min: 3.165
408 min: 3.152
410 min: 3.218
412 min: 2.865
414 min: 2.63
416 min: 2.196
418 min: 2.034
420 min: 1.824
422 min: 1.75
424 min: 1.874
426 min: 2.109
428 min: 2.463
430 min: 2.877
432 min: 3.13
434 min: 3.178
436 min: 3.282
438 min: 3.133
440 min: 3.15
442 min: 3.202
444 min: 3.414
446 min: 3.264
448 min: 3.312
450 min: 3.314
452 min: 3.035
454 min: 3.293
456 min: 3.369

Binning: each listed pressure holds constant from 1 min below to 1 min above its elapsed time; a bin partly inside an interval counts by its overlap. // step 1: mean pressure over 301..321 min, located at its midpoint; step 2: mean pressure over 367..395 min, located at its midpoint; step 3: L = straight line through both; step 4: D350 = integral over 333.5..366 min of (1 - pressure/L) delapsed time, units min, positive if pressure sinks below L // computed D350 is -4.9 min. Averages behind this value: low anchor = 3.39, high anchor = 3.27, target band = 3.83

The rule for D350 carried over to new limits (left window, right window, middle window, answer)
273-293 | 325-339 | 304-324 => 1.8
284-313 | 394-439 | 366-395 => -3.4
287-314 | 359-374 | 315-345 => -4.2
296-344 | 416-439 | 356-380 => -3.0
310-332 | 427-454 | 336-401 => -0.7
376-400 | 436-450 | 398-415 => 0.5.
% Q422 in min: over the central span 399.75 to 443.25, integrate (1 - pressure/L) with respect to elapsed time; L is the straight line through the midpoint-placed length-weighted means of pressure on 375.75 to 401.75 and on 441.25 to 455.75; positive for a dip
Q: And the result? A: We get 6.22 min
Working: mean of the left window 3.19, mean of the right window 3.27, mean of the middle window 2.77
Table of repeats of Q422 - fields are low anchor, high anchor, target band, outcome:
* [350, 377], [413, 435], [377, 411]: -2.26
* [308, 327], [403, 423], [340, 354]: -2.52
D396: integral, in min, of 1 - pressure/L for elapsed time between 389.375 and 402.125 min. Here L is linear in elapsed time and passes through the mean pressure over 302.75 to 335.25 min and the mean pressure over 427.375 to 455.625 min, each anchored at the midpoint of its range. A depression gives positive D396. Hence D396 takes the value 0.81 min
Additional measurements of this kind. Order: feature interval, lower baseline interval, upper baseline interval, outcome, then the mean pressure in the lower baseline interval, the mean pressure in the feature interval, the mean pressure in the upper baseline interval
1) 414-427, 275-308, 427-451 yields 4.73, 3.35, 2.02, 3.14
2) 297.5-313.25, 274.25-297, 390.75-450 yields -0.33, 3.34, 3.34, 2.88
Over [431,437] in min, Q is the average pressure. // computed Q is 3.2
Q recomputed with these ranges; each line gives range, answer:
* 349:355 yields 3.82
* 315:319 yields 3.43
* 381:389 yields 3.19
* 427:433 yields 2.82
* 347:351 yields 3.76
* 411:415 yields 2.75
